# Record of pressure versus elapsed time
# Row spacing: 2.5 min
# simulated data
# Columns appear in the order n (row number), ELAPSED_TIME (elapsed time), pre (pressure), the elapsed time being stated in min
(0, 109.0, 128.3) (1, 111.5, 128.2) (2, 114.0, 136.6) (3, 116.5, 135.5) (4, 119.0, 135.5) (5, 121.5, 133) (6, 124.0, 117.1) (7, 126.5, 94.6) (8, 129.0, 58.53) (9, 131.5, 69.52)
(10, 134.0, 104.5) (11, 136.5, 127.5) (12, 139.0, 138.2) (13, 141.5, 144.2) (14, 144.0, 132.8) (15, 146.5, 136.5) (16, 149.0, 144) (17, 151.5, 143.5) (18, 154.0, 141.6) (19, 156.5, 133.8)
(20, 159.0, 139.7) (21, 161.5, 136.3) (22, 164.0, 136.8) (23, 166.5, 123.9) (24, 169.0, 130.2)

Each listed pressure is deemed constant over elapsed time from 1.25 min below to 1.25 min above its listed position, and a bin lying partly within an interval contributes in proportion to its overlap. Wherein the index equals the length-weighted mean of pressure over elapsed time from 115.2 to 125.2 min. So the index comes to 130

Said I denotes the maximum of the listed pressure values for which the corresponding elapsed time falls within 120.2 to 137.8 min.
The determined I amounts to 133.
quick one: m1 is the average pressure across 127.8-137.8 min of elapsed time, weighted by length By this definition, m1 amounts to 90.4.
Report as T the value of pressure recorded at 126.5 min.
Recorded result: 94.6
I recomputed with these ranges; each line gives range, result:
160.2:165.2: 136.8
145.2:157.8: 144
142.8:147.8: 136.5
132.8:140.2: 138.2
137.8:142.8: 144.2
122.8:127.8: 117.1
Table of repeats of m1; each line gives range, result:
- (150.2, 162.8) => 139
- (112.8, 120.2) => 136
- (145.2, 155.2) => 141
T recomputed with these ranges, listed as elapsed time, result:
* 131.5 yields 69.52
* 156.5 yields 133.8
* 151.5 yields 143.5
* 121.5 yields 133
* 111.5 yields 128.2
